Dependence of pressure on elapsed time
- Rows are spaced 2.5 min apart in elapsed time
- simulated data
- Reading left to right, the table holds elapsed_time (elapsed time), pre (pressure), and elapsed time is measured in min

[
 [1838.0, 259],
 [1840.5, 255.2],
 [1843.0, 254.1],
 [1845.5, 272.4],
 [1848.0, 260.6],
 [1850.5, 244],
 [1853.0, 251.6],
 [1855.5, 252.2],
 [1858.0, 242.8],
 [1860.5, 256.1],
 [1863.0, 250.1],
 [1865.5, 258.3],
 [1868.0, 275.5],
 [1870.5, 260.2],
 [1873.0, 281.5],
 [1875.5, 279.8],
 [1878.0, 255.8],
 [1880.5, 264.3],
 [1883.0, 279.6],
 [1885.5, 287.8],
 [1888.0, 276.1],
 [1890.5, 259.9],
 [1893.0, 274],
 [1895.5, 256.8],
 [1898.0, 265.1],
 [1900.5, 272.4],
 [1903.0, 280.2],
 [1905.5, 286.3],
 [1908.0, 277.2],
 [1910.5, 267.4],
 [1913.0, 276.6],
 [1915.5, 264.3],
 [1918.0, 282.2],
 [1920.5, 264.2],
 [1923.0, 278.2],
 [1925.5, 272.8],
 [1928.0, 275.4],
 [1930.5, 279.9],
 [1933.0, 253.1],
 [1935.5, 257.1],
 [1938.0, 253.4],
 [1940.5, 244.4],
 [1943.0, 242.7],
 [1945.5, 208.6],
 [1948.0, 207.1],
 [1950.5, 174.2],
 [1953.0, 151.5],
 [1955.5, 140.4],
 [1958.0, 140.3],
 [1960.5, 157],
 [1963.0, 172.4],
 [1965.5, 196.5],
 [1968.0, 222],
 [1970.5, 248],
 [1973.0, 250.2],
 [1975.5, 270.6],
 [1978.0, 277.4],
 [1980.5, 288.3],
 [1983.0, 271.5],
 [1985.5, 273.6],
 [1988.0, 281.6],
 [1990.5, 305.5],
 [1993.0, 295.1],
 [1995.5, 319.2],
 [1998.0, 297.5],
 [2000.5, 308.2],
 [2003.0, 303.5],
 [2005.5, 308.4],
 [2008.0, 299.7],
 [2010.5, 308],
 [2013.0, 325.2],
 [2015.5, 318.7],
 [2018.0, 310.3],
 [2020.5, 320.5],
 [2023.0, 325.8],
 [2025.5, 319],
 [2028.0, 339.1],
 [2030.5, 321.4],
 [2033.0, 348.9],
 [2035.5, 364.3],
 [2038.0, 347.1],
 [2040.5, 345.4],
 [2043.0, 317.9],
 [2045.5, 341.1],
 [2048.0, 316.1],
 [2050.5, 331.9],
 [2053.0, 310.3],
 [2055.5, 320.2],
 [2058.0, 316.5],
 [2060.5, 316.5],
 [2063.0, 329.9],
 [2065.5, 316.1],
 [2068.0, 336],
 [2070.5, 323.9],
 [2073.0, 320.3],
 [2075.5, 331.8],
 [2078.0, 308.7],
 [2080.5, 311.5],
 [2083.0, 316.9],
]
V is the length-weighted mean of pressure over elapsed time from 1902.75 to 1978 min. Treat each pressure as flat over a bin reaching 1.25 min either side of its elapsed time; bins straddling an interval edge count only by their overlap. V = 237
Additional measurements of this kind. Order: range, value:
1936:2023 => 257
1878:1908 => 272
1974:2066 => 314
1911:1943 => 266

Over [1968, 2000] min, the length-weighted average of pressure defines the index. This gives 280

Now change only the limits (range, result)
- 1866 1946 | 268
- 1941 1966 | 181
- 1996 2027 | 312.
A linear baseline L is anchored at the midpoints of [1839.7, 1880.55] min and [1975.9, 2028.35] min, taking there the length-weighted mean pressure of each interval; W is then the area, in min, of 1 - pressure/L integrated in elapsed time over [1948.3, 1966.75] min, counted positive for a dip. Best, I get 8.0 min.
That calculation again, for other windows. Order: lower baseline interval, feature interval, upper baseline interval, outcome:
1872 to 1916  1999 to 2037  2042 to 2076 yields -1.3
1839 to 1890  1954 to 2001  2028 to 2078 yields 8.8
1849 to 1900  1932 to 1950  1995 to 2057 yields 3.4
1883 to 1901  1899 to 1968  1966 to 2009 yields 9.8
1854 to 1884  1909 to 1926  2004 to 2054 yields 0.6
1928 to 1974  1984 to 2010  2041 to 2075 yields -3.9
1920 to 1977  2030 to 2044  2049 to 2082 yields -2.1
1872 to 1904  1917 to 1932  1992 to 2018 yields 0.4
